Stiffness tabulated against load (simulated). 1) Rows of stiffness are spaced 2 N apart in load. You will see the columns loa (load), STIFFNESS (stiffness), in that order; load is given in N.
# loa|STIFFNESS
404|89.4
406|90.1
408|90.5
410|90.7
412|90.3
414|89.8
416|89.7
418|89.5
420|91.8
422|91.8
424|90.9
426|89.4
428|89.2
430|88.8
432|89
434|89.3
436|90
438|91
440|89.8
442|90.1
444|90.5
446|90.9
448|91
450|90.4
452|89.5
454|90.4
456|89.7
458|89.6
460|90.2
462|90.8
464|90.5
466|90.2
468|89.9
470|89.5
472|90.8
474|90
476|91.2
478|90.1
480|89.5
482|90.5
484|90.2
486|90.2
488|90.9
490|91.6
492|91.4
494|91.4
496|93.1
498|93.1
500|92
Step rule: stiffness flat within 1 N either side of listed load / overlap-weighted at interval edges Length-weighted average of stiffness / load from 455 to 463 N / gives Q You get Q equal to 90.1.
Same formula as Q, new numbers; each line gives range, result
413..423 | 90.5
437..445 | 90.3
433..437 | 89.7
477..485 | 90.1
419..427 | 91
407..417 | 90.2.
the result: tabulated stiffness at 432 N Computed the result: 89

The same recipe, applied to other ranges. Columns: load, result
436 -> 90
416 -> 89.7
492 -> 91.4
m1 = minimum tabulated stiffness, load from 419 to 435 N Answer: 88.8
